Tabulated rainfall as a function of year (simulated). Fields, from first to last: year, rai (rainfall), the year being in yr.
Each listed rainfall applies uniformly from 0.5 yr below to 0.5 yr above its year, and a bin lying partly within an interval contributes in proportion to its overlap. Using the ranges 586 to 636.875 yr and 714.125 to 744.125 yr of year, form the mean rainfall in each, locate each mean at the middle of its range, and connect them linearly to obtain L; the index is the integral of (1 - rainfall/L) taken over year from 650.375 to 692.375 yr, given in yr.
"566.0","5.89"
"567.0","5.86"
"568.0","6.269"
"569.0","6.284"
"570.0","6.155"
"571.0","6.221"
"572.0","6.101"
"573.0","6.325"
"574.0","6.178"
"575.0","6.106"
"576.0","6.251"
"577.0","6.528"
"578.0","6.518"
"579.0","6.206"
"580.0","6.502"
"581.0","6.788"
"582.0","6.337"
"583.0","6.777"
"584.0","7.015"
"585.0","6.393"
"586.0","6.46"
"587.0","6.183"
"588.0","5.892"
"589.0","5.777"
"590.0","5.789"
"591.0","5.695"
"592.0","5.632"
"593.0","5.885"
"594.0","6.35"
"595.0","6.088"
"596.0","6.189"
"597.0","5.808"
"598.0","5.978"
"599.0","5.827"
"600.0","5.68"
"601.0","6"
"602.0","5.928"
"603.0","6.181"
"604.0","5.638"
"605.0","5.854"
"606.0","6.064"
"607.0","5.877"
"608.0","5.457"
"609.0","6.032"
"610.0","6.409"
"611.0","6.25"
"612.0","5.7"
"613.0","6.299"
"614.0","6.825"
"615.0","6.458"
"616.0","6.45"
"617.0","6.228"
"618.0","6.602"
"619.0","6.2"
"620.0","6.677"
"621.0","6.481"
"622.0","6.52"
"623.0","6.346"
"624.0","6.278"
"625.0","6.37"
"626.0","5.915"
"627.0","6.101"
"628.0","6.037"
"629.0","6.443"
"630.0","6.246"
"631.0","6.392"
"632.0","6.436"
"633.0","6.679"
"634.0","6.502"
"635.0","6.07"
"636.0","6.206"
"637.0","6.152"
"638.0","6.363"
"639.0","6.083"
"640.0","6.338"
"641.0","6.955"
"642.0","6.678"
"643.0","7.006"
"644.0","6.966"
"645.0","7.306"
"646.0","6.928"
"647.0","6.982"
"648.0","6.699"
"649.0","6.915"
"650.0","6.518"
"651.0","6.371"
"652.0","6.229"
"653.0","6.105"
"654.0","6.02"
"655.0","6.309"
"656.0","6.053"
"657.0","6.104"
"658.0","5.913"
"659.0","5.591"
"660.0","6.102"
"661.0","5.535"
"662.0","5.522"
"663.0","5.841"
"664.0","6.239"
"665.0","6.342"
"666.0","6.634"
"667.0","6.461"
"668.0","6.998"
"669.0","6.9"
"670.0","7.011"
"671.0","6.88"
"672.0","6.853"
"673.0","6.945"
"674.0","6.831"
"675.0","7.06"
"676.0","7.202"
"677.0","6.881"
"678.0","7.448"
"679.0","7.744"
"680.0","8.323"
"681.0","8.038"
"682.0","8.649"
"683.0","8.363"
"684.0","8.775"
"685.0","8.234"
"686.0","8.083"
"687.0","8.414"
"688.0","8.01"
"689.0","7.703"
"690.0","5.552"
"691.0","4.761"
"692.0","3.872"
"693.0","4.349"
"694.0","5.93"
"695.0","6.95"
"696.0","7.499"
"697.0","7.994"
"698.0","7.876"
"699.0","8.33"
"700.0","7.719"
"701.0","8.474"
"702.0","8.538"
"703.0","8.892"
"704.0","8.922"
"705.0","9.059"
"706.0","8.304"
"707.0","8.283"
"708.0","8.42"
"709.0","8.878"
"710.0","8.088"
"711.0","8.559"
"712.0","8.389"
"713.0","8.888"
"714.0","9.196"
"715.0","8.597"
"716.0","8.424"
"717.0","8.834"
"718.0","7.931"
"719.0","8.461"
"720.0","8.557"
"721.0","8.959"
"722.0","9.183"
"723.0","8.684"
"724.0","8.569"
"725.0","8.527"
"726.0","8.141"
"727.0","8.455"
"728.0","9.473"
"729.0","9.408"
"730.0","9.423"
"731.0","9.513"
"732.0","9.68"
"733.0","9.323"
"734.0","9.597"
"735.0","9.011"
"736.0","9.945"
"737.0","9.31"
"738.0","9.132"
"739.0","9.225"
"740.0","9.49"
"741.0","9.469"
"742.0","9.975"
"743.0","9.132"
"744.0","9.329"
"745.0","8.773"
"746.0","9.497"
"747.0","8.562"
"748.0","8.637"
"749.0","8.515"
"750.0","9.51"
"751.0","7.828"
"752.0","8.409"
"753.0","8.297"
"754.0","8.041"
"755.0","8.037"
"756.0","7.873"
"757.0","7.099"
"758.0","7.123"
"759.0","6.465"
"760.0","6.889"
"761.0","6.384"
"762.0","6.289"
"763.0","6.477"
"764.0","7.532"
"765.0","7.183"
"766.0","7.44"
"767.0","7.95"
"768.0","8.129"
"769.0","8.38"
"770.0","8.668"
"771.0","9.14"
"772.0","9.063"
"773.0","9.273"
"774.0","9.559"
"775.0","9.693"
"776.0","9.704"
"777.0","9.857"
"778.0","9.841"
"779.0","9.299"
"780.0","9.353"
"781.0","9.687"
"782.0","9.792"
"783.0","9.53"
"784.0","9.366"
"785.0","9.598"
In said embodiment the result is 4.6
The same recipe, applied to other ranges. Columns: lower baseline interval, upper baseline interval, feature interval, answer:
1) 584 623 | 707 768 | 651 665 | 2.2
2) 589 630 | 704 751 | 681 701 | 1.9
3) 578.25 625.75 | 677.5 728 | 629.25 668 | 3.6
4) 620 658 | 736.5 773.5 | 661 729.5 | -3.5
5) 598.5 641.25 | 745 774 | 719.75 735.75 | -3.1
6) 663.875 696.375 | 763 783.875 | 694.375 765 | -4.3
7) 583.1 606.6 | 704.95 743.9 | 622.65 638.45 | 1.3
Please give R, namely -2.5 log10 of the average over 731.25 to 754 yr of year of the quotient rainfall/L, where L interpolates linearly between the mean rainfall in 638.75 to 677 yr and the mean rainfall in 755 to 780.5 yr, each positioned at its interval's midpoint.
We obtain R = -0.17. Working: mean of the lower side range 6.52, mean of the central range 9.1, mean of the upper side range 8.18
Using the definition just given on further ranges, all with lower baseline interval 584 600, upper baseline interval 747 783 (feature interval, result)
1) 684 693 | 0.078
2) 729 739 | -0.188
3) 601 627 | 0.021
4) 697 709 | -0.126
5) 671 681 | -0.019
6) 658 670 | 0.127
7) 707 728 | -0.119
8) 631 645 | 0.020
